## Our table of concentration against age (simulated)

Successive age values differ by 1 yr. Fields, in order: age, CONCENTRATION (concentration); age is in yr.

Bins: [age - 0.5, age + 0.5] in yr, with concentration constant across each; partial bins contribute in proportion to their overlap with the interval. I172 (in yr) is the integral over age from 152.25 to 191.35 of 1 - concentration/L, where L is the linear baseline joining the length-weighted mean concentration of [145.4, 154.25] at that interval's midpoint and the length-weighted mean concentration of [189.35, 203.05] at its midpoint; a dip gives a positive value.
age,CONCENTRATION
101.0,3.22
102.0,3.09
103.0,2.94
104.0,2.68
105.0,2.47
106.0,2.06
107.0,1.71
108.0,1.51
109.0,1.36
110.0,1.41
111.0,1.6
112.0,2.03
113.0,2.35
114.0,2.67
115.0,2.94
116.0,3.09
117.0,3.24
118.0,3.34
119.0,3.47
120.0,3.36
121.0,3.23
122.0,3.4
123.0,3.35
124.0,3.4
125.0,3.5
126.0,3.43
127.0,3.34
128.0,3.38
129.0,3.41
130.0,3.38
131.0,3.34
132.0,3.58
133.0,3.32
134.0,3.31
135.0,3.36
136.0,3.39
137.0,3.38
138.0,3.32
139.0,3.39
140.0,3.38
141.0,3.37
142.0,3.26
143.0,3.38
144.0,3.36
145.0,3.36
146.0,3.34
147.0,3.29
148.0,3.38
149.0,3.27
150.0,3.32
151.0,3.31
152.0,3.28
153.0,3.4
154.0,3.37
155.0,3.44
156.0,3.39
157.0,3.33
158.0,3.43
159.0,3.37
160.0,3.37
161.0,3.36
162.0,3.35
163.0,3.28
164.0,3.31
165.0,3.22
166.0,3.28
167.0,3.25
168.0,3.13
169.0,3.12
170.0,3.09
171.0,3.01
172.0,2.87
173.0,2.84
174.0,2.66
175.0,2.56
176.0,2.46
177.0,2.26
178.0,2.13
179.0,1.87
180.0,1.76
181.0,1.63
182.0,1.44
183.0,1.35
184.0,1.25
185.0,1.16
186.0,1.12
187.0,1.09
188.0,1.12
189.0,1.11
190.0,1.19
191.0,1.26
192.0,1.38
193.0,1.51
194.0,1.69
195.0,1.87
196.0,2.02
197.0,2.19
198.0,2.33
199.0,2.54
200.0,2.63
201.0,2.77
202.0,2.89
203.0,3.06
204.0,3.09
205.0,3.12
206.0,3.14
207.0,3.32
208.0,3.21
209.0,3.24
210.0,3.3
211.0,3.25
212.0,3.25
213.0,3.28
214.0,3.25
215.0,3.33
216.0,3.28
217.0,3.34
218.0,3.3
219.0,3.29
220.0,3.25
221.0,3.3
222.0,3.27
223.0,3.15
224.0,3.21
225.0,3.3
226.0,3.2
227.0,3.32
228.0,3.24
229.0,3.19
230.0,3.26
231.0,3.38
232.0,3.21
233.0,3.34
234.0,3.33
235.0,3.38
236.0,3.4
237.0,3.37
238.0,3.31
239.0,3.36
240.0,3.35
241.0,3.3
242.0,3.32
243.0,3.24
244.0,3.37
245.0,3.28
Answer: 4.0 yr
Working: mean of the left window 3.33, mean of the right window 2.05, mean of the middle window 2.51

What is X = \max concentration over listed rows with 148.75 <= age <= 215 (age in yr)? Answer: 3.44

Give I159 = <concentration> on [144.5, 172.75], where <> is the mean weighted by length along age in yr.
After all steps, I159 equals 3.28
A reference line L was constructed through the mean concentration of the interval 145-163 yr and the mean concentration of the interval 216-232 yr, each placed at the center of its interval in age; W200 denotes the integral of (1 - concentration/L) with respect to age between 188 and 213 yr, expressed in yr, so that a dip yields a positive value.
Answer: 6.3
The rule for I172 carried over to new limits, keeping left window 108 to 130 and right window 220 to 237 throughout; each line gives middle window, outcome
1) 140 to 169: -2.92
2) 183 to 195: 7.07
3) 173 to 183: 3.27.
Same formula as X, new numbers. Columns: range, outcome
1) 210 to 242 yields 3.4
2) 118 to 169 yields 3.58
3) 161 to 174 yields 3.36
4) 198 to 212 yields 3.32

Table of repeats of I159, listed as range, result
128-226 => 2.85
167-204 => 2.1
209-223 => 3.28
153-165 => 3.36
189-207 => 2.27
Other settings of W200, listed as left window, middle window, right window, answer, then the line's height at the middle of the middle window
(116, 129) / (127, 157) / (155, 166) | -0.07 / 3.35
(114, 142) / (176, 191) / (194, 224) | 7.80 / 3.1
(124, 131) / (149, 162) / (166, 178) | -1.37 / 3.04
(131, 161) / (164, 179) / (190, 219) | 1.25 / 3.08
